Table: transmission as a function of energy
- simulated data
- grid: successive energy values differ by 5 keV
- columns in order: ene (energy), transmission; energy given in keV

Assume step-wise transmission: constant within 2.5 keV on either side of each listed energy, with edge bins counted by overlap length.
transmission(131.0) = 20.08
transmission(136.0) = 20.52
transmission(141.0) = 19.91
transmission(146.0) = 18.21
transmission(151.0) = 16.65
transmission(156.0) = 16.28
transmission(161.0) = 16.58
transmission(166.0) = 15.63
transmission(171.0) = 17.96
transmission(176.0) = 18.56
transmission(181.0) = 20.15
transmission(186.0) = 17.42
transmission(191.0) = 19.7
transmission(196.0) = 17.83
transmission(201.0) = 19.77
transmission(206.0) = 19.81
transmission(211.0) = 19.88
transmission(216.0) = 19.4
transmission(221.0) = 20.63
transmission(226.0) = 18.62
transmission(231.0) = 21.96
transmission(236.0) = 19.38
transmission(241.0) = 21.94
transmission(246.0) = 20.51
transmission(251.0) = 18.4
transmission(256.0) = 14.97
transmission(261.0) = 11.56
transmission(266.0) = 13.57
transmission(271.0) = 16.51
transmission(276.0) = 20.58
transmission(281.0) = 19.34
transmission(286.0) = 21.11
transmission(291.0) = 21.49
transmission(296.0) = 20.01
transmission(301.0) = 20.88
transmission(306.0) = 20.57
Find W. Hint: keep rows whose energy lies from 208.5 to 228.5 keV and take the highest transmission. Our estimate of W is 20.63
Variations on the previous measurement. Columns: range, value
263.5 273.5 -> 16.51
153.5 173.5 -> 17.96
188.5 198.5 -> 19.7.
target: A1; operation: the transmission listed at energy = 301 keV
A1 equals 20.88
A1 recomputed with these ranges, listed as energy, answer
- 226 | 18.62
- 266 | 13.57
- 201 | 19.77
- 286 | 21.11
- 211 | 19.88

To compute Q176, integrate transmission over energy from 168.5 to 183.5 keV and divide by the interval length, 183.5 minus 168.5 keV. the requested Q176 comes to 18.9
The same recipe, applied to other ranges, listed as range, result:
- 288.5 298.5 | 20.8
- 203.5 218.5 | 19.7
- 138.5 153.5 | 18.3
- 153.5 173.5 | 16.6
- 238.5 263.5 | 17.5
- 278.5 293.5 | 20.6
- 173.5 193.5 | 19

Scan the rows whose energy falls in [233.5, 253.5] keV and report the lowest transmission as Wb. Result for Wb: 18.4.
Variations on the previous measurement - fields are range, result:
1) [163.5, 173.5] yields 15.63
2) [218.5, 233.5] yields 18.62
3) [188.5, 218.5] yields 17.83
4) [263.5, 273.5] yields 13.57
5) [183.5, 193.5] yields 17.42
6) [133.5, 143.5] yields 19.91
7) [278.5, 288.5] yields 19.34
